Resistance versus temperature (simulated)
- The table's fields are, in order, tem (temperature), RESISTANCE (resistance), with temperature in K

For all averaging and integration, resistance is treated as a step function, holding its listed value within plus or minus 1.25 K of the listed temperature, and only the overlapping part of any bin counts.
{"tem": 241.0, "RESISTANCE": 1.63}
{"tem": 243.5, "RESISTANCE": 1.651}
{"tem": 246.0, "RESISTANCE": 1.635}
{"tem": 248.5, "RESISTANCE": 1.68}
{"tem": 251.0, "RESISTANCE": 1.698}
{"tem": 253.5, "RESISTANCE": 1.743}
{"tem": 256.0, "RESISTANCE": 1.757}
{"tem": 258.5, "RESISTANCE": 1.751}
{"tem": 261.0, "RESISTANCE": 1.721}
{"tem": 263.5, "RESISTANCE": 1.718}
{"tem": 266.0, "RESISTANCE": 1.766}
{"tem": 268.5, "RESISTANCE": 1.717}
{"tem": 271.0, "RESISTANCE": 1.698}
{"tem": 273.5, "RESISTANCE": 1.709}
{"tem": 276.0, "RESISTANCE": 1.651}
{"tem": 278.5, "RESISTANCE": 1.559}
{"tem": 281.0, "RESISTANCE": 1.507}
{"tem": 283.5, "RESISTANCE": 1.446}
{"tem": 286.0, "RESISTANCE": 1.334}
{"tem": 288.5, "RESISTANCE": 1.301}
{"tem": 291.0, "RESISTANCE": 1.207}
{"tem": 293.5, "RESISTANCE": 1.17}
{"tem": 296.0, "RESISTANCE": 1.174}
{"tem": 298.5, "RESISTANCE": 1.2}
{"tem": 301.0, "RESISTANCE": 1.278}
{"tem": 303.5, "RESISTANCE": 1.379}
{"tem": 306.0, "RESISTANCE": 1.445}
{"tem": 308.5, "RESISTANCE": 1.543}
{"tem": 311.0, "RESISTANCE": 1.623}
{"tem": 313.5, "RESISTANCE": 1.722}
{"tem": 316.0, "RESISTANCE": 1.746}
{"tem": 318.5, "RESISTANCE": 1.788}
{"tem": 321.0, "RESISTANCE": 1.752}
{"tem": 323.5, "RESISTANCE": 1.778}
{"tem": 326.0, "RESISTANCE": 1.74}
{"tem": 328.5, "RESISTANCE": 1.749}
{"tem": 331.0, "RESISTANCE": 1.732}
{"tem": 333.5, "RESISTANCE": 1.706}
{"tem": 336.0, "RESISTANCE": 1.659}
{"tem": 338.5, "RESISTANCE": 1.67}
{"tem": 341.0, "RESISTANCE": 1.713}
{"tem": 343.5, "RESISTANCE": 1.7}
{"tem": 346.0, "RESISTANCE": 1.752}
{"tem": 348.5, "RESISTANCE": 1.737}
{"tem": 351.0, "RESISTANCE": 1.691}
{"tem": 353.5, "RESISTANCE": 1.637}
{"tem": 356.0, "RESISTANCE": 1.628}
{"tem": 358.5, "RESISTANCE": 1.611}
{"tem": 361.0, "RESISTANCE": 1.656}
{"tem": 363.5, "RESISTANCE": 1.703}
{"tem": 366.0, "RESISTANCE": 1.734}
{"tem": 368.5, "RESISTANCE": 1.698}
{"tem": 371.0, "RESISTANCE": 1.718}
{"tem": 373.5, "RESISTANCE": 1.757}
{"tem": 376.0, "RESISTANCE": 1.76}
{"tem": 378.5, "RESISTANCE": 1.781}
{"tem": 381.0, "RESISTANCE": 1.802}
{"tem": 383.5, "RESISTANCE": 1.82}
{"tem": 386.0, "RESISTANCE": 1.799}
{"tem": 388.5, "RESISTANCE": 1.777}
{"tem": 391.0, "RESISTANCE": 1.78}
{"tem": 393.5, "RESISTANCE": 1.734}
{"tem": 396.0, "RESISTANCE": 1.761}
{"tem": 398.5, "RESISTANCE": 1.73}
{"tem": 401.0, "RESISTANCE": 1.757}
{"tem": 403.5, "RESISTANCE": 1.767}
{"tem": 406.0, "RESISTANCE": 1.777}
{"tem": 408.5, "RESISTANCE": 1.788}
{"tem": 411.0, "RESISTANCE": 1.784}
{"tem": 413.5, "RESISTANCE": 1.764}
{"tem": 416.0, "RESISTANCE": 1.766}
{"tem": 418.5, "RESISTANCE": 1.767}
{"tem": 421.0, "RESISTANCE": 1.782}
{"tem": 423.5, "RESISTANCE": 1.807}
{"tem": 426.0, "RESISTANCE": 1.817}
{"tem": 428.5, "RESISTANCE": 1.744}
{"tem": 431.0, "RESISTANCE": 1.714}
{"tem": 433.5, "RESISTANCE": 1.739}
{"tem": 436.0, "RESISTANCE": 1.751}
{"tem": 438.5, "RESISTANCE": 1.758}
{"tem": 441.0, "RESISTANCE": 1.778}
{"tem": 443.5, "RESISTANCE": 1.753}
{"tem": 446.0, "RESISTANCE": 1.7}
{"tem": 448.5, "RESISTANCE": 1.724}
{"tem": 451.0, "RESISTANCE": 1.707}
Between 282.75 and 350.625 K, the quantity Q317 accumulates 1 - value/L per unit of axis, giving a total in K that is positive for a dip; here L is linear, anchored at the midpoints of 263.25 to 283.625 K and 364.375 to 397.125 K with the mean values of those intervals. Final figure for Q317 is 5.47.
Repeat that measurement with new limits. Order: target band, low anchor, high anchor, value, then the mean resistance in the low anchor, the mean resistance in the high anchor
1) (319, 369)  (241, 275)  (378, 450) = 1.0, 1.71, 1.77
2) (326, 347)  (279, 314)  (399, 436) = -2.9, 1.38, 1.77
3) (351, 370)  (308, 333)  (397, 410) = 0.8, 1.72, 1.76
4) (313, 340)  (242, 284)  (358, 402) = -0.3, 1.67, 1.75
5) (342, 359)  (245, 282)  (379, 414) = 0.6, 1.69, 1.77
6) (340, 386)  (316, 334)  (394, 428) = 1.1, 1.75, 1.77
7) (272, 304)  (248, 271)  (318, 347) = 6.4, 1.73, 1.73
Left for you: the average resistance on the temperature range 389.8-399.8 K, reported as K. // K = 1.75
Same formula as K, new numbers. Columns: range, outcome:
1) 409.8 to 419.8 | 1.77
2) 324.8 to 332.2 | 1.74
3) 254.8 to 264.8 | 1.74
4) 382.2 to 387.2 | 1.81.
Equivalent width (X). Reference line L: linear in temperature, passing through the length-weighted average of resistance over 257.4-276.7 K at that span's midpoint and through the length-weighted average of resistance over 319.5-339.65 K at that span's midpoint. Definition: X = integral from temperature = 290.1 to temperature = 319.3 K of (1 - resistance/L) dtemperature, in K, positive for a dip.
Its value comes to 4.8 K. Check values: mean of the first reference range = 1.72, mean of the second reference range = 1.72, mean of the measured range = 1.44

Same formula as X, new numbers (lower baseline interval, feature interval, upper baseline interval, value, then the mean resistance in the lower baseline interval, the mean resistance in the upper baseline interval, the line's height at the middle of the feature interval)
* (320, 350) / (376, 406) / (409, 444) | -0.40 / 1.72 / 1.77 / 1.75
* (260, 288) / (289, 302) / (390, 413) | 3.39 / 1.61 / 1.76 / 1.64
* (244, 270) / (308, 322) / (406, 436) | 0.26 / 1.72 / 1.77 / 1.74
